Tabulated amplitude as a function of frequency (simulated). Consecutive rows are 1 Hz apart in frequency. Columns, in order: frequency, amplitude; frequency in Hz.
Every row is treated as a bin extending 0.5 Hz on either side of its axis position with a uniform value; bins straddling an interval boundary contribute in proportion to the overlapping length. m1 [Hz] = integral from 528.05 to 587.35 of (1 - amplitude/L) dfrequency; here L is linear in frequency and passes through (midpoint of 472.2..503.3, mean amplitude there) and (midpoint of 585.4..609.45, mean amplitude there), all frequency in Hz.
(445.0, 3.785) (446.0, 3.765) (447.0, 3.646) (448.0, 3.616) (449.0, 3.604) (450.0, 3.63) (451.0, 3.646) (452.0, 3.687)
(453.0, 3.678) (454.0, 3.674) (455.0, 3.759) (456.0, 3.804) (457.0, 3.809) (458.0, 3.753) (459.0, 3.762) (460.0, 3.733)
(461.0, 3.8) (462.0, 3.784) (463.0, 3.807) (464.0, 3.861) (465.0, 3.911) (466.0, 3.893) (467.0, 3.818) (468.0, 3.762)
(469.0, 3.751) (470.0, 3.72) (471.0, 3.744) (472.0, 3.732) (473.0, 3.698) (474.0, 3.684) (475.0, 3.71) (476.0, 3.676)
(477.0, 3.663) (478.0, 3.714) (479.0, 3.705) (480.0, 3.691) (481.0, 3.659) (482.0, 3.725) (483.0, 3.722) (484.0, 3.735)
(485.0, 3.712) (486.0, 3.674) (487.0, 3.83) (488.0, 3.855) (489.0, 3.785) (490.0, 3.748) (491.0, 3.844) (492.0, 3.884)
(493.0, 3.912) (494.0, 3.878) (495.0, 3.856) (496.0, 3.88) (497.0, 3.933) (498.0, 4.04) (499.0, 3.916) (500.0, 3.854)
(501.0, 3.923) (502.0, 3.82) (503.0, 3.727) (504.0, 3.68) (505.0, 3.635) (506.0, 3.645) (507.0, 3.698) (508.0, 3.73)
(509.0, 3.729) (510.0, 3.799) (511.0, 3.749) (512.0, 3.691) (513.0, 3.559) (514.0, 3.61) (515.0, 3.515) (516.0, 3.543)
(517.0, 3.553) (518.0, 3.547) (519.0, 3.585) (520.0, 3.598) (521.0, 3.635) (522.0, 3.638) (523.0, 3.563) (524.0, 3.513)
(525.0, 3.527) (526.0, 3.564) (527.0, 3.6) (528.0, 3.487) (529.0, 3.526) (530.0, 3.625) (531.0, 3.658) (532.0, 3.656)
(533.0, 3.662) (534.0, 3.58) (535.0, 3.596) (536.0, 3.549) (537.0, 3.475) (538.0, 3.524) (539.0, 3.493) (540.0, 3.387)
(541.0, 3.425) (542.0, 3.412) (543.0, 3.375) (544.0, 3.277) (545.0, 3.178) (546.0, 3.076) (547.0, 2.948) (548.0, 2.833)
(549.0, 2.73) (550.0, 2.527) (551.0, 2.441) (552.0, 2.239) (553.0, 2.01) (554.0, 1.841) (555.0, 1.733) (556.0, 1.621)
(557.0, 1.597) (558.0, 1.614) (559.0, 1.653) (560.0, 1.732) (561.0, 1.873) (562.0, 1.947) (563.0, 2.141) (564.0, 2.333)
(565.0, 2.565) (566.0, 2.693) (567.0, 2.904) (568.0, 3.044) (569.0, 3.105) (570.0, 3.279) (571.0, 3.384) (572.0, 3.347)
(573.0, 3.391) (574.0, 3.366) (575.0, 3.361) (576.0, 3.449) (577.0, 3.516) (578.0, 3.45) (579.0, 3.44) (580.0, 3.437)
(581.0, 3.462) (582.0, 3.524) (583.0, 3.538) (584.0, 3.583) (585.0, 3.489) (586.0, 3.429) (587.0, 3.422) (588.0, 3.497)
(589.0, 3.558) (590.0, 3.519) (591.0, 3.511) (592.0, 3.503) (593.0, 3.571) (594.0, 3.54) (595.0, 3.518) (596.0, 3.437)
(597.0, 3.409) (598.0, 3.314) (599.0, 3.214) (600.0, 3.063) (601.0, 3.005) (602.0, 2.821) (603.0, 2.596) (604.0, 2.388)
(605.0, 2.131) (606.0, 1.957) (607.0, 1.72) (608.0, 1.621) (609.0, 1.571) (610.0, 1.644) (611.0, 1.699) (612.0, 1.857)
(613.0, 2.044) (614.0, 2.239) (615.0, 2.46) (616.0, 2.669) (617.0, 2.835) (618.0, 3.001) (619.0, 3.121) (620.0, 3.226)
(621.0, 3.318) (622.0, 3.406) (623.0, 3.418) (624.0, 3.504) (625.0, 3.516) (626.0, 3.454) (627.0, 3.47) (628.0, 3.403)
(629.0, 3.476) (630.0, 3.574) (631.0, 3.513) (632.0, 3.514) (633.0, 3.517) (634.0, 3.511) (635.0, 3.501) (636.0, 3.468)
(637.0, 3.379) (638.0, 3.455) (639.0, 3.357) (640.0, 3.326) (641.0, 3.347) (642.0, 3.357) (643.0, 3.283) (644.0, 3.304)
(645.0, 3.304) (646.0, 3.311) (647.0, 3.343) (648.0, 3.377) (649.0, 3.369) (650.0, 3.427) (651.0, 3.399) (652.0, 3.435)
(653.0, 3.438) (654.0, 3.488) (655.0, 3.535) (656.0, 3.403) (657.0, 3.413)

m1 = 4.9 Hz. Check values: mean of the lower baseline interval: 3.79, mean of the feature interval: 2.99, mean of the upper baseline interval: 2.98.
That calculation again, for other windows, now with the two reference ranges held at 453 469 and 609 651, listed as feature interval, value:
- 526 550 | 0.79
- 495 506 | -0.59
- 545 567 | 7.64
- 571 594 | -1.04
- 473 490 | -0.05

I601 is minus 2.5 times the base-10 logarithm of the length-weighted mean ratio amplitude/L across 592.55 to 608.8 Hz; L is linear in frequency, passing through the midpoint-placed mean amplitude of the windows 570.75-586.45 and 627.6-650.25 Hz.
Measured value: 0.22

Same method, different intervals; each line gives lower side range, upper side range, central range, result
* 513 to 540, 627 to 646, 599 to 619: 0.43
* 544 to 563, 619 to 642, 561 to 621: -0.06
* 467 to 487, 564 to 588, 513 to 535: -0.02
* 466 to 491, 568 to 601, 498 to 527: -0.01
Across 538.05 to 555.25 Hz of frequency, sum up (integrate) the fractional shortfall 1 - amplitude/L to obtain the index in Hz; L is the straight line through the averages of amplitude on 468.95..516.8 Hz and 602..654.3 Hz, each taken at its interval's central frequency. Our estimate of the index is 3.03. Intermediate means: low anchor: 3.75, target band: 2.85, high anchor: 3.02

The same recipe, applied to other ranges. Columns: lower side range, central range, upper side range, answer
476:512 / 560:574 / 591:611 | 1.38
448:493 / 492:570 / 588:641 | 5.35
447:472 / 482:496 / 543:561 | -2.19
